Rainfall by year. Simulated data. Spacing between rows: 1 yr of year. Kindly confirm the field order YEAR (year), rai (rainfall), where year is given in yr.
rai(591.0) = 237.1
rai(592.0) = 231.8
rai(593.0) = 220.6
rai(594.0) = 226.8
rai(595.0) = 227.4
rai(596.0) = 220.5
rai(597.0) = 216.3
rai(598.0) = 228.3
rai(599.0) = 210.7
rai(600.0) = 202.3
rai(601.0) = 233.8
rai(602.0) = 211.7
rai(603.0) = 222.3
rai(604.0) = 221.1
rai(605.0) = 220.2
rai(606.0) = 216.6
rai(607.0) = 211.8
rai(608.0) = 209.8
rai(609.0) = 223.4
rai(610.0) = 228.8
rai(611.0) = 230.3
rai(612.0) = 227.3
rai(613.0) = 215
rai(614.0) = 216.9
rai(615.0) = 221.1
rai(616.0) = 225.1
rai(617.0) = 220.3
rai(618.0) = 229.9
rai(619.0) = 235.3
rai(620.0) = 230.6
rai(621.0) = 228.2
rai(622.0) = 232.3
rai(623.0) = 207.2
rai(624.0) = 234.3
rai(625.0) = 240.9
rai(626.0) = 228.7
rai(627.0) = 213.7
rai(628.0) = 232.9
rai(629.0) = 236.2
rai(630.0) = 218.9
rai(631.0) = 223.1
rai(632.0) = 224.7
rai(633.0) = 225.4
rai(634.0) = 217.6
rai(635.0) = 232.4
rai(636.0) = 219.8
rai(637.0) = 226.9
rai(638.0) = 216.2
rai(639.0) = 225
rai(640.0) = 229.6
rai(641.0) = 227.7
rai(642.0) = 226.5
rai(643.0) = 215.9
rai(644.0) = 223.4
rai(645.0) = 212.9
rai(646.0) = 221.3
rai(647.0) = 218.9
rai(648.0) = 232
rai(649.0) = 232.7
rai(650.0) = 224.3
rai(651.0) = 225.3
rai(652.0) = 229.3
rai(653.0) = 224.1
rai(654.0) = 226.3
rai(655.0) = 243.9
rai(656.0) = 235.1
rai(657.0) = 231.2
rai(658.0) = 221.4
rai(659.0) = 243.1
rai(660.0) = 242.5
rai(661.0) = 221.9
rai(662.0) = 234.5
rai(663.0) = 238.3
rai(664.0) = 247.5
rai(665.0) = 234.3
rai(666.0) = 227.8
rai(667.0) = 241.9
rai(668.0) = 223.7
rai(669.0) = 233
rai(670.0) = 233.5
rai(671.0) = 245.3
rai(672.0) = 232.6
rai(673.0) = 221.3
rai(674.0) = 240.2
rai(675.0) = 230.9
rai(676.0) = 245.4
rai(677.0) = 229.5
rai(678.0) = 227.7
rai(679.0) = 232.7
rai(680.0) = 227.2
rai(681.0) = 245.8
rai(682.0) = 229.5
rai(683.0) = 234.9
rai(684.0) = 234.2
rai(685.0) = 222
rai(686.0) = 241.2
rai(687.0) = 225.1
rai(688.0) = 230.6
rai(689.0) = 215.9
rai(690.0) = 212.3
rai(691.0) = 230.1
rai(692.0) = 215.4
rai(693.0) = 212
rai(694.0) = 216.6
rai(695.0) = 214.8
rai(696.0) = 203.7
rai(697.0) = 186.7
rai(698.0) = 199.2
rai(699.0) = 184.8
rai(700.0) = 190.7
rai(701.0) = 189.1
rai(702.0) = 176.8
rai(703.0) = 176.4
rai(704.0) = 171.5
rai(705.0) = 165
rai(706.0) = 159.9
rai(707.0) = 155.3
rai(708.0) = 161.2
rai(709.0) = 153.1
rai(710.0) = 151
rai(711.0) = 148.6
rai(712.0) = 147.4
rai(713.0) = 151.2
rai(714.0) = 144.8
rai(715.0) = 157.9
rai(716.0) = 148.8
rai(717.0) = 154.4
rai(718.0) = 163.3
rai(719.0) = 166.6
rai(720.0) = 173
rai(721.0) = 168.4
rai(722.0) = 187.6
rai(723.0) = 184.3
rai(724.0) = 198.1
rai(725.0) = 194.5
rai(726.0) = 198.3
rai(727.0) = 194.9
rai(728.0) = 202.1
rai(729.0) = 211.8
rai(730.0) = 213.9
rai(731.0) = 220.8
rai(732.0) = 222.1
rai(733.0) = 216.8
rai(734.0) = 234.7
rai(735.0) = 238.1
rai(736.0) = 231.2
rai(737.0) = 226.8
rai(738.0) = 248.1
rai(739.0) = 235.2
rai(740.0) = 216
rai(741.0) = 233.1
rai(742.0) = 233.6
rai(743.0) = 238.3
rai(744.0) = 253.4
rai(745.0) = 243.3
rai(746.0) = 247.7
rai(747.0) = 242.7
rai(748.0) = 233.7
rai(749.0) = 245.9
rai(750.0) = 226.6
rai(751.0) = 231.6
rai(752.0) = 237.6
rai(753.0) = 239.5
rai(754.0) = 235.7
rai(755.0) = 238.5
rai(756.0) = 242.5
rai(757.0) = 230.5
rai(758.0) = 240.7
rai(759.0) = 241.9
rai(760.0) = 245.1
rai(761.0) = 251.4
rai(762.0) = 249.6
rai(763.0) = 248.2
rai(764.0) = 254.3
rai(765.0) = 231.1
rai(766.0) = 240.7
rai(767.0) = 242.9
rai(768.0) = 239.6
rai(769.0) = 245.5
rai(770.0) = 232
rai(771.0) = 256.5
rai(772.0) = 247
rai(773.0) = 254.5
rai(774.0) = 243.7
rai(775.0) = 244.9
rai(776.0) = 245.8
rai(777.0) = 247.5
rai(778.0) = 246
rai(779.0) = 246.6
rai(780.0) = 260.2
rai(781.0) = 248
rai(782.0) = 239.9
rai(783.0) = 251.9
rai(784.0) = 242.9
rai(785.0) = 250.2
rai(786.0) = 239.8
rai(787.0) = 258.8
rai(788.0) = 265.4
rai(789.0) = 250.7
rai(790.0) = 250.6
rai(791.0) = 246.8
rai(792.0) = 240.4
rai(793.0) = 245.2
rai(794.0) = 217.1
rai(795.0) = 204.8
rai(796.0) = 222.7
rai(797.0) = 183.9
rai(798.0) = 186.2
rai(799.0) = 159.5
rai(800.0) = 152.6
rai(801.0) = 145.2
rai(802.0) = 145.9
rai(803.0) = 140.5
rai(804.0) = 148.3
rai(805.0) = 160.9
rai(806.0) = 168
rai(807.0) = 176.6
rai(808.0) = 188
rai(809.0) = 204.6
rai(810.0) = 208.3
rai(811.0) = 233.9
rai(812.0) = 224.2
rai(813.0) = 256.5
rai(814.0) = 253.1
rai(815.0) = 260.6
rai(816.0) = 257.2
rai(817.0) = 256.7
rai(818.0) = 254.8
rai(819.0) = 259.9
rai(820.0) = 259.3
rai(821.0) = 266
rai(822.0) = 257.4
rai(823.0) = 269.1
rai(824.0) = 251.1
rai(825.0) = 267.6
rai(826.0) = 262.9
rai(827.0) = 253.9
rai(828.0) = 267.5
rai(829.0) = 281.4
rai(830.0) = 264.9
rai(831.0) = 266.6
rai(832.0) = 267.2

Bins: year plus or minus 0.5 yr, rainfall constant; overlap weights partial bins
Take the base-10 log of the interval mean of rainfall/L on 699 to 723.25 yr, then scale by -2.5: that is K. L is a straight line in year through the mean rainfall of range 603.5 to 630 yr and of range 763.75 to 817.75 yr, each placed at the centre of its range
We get 0.34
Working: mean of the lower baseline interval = 224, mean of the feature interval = 165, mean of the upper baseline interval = 225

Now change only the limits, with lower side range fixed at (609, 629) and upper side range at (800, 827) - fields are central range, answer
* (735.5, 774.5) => -0.08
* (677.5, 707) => 0.08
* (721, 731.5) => 0.13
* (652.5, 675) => -0.04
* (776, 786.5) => -0.12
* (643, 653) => 0.01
